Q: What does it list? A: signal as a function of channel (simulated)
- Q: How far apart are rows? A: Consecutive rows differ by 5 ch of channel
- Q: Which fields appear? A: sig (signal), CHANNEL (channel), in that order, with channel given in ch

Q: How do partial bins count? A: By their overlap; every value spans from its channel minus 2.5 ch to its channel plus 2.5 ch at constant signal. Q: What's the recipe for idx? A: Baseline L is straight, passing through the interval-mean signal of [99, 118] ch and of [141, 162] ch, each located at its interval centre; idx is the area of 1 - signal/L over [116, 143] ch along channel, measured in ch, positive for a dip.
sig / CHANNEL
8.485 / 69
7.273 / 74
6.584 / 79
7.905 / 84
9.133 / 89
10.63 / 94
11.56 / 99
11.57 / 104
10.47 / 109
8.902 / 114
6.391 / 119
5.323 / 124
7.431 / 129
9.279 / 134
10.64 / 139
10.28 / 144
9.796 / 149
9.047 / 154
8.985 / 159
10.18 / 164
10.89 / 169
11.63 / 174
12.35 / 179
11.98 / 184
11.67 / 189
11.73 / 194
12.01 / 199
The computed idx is 5.2 ch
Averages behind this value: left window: 10.2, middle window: 7.97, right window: 9.57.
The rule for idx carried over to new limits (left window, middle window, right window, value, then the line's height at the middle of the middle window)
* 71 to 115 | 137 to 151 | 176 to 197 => 0.66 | 10.8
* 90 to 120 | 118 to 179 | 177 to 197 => 9.58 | 11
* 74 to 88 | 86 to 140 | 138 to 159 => -4.39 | 8.55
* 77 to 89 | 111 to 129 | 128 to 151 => 3.76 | 8.94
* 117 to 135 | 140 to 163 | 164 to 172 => -1.20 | 9.23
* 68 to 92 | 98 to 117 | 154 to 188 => -3.61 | 8.8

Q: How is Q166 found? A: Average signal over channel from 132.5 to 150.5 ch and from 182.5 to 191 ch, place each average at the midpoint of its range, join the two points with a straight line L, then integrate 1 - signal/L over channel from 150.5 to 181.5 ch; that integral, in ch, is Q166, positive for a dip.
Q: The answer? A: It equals 1.5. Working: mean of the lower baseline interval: 10.1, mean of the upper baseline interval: 11.8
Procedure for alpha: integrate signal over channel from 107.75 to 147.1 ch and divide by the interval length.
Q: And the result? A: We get 8.55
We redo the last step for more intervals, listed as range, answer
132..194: 10.6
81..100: 9.58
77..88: 7.53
